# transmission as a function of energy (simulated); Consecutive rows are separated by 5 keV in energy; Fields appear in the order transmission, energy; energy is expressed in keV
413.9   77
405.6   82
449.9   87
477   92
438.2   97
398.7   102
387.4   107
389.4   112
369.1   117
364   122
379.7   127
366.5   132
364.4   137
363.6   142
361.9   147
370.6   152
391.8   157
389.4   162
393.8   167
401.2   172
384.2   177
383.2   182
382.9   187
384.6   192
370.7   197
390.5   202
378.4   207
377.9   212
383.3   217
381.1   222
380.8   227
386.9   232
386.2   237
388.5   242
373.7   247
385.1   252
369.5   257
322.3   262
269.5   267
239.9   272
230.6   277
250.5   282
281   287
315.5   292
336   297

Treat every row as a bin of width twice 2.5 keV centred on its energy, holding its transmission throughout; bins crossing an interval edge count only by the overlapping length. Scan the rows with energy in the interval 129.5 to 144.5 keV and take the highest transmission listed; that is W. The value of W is 366.5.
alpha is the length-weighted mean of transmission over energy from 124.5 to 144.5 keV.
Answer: 369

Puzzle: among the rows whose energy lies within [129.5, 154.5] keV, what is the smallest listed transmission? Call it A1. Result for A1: 361.9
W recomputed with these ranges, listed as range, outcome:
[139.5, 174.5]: 401.2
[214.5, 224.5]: 383.3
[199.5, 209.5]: 390.5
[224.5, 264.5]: 388.5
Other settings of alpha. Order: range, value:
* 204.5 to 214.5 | 378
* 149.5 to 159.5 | 381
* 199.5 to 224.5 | 382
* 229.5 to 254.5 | 384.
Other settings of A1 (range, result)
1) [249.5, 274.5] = 239.9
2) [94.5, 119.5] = 369.1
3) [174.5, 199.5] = 370.7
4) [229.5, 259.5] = 369.5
